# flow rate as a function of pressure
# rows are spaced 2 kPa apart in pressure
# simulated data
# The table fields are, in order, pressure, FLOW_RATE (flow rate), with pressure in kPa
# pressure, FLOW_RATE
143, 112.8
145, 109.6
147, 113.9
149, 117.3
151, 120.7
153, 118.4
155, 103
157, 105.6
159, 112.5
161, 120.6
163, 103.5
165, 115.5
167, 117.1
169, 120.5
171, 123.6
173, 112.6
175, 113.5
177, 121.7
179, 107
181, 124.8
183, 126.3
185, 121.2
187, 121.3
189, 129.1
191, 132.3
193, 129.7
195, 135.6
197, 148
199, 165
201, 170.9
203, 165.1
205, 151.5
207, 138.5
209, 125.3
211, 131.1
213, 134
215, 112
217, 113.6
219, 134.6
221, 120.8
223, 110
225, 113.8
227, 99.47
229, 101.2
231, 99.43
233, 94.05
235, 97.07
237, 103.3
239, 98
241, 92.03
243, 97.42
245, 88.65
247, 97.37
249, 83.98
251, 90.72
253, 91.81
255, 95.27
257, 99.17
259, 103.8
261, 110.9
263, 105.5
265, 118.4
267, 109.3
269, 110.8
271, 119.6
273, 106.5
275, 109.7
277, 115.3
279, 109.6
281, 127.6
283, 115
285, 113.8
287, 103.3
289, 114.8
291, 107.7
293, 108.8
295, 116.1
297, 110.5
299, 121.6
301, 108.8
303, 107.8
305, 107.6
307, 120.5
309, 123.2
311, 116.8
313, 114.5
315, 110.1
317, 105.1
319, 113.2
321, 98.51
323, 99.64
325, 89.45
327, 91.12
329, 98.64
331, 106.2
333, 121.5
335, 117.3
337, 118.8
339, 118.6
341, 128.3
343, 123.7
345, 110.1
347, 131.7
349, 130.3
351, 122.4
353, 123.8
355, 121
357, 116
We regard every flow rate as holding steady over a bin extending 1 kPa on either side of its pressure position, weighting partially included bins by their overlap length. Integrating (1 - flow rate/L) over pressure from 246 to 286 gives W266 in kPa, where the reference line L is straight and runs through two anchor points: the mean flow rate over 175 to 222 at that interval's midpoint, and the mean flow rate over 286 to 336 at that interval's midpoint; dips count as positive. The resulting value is 3.9 kPa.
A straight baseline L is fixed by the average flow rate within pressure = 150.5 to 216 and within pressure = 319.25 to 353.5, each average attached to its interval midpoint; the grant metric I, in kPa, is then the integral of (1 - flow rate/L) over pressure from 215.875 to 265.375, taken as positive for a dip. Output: 7.9 kPa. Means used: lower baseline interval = 127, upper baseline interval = 113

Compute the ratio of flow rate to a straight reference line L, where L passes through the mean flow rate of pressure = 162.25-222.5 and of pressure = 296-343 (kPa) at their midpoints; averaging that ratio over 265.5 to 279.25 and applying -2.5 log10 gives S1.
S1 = 0.05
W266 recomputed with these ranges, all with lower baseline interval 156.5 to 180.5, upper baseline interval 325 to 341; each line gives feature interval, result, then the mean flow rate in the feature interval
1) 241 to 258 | 3.0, 93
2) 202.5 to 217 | -2.6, 134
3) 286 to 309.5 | -0.3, 112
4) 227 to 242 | 2.0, 98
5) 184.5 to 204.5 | -5.0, 143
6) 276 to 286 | -0.4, 116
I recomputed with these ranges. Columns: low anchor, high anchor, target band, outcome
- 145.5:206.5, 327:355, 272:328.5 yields 4.7 kPa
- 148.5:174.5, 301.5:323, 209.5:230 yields -0.7 kPa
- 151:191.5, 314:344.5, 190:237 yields -4.6 kPa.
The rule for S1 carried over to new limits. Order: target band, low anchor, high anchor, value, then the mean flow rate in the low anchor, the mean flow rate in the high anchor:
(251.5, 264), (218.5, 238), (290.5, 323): 0.082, 107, 112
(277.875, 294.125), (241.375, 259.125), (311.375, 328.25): -0.145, 93.7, 103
